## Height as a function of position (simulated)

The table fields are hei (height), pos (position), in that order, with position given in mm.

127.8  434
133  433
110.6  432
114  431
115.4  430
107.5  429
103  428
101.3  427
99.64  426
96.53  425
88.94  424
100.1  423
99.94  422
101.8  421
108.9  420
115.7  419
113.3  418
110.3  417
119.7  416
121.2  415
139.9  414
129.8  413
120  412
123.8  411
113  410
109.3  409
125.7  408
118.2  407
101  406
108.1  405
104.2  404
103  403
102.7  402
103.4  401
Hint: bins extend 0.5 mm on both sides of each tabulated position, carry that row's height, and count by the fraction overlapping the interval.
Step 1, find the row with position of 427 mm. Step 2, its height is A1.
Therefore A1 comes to 101.3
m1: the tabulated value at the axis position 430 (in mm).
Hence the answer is 115.4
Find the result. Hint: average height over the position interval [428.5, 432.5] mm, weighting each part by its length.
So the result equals 112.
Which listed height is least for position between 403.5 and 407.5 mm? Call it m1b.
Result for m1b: 101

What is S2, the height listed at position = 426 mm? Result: 99.64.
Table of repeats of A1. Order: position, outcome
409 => 109.3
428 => 103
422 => 99.94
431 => 114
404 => 104.2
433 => 133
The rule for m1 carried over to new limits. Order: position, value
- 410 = 113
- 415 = 121.2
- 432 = 110.6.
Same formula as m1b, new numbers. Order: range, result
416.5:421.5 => 101.8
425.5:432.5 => 99.64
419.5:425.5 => 88.94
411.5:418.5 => 110.3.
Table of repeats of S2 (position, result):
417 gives 110.3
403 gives 103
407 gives 118.2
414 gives 139.9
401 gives 103.4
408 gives 125.7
